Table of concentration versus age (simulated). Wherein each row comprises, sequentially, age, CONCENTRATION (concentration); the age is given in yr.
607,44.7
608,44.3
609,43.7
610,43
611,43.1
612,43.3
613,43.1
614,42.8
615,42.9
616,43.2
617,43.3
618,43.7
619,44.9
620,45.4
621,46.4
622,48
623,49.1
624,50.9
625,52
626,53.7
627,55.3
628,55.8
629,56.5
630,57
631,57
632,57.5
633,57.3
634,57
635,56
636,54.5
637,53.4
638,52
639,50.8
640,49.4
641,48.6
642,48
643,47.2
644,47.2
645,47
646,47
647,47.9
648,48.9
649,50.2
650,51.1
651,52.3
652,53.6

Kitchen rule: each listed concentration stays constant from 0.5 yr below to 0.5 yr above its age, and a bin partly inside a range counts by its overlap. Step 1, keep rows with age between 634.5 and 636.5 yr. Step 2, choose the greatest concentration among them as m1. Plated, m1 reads 56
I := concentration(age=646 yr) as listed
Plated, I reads 47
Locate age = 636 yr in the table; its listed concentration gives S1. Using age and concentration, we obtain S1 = 54.5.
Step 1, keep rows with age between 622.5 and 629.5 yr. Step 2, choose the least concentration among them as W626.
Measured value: 49.1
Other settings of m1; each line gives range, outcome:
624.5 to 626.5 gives 53.7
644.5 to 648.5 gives 48.9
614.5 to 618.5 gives 43.7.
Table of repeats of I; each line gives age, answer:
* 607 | 44.7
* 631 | 57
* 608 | 44.3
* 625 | 52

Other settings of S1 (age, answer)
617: 43.3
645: 47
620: 45.4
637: 53.4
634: 57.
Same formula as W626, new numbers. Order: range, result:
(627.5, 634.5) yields 55.8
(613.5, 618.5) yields 42.8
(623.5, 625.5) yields 50.9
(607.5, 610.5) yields 43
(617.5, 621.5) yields 43.7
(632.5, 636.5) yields 54.5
